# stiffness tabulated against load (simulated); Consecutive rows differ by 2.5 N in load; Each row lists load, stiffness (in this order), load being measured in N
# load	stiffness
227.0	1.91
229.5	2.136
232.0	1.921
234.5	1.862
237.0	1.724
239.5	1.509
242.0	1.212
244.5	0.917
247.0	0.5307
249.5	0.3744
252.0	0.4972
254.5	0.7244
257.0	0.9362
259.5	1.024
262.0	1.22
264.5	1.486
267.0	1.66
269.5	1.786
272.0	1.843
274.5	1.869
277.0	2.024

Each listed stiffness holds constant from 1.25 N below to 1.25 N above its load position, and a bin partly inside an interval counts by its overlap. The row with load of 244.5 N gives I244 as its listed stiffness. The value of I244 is 0.917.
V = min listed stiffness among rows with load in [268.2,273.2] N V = 1.786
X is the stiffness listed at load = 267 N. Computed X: 1.66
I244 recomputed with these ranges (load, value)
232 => 1.921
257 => 0.9362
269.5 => 1.786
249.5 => 0.3744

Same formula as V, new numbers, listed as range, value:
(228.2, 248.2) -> 0.5307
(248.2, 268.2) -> 0.3744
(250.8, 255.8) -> 0.4972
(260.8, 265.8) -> 1.22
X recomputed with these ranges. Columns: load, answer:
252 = 0.4972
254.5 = 0.7244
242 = 1.212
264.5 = 1.486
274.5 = 1.869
